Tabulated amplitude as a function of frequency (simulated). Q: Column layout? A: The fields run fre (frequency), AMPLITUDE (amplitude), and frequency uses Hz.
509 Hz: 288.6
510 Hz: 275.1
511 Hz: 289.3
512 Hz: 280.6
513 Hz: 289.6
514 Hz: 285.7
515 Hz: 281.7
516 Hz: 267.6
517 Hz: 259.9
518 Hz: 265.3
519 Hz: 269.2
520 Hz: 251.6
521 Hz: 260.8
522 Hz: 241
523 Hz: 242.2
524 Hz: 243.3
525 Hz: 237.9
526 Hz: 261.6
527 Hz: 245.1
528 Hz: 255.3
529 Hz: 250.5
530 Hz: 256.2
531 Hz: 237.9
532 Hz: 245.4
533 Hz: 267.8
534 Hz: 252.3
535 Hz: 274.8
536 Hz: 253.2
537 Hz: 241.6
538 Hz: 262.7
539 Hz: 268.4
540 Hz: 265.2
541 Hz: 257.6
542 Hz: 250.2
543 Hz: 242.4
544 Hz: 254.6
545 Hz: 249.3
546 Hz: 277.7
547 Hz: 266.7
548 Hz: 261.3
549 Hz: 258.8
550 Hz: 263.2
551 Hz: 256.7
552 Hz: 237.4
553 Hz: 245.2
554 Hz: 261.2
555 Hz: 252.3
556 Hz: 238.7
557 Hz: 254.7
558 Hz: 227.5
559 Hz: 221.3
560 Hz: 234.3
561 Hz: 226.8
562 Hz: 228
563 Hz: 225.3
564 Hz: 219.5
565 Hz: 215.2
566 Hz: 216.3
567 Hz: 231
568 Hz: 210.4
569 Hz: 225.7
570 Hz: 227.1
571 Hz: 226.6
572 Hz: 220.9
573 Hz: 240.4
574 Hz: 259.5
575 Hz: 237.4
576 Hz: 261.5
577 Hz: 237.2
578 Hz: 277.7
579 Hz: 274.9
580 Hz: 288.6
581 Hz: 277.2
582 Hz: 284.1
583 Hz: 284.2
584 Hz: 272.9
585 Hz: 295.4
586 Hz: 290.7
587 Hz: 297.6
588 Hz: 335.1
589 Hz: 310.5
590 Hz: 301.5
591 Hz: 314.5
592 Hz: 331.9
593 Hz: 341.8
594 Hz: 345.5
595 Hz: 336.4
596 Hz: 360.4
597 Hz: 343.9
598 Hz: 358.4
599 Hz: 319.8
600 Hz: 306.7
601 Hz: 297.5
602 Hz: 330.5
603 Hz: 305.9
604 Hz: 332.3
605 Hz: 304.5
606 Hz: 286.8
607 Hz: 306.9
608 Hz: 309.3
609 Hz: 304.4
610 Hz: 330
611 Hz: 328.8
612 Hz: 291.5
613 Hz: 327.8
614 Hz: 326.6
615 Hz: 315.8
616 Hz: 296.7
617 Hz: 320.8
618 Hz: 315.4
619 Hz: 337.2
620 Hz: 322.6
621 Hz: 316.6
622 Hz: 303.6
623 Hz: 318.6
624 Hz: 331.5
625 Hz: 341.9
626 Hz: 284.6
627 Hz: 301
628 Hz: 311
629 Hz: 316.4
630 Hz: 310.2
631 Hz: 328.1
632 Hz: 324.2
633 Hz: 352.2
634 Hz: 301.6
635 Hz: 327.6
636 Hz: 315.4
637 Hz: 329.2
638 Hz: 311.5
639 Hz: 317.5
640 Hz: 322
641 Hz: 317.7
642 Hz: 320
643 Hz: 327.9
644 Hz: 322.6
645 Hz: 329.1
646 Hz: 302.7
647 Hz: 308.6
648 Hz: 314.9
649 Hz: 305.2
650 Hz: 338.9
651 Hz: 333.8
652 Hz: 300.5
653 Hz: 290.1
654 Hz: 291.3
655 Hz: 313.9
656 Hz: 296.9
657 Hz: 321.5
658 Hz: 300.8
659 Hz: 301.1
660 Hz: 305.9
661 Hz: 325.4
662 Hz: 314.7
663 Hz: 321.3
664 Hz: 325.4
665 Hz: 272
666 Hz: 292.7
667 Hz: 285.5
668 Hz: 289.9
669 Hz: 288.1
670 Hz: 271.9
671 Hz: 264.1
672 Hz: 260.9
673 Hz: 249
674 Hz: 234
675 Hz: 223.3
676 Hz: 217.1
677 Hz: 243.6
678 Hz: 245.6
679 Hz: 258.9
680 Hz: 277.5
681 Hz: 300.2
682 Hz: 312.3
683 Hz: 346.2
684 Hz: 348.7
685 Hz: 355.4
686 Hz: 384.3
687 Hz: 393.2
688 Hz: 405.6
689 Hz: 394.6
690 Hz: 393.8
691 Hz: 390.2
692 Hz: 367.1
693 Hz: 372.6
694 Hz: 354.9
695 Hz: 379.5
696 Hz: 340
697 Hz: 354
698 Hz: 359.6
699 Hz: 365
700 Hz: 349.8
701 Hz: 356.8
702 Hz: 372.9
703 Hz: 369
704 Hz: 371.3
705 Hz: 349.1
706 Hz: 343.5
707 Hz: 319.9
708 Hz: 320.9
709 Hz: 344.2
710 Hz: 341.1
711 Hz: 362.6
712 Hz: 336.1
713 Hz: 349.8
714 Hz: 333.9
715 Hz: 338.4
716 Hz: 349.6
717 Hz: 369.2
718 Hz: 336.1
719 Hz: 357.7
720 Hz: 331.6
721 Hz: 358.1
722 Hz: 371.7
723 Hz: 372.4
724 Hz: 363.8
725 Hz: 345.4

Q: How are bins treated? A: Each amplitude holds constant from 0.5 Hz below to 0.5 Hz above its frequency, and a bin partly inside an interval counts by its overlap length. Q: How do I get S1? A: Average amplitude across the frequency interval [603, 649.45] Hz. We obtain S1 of 317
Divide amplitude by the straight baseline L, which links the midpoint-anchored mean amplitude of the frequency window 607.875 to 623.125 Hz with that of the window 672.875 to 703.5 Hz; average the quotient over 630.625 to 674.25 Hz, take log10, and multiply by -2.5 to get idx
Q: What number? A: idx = 0.06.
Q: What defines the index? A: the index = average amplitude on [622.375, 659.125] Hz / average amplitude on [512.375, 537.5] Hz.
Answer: 1.23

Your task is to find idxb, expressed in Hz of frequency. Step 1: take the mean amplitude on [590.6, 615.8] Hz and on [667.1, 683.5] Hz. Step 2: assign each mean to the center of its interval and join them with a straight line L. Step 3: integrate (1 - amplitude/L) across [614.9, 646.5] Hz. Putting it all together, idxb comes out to -1.8 Hz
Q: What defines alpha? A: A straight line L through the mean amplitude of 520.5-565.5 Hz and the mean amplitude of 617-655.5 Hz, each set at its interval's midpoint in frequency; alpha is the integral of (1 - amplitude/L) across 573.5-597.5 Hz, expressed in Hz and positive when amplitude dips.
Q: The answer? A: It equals -1.54 Hz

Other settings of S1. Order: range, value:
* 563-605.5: 284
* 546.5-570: 238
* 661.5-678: 271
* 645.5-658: 309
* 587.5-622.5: 321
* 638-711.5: 321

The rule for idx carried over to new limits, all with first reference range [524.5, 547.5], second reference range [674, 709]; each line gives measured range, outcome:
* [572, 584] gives 0.05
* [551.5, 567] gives 0.15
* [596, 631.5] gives -0.07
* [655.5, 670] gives 0.07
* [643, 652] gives -0.01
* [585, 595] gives -0.12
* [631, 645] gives -0.05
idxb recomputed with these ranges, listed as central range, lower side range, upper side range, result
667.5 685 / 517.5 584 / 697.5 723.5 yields 2.9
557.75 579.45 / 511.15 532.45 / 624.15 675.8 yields 3.3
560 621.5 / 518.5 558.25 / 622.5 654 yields -0.2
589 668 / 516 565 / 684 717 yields -1.8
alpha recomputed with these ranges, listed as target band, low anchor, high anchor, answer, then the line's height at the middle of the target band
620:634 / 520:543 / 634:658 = -0.61 Hz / 305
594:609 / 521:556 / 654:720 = -1.97 Hz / 284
